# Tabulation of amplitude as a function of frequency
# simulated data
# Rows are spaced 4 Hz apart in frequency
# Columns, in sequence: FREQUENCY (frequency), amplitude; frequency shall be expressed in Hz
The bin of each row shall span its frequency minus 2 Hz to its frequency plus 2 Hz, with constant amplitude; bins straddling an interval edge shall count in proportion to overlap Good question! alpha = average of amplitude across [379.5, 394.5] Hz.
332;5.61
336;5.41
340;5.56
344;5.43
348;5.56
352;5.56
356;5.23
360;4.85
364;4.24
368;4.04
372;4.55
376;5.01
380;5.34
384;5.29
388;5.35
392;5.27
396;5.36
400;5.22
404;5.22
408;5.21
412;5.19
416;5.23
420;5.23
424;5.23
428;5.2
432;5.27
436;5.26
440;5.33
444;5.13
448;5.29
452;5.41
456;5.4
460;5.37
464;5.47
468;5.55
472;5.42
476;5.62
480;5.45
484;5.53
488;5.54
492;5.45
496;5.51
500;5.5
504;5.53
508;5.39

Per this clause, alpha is 5.31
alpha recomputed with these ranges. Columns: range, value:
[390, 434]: 5.24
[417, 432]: 5.23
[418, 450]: 5.24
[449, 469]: 5.43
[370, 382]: 4.97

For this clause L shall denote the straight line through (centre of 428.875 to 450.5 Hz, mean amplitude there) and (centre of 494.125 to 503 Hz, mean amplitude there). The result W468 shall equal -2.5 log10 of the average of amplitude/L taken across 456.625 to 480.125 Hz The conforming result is -0.02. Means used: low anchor 5.26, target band 5.48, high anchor 5.51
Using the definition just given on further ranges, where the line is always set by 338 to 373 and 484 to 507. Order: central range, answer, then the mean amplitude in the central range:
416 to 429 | 0.01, 5.22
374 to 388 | -0.03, 5.23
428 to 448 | 0.01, 5.25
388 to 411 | -0.02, 5.26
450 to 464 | -0.01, 5.4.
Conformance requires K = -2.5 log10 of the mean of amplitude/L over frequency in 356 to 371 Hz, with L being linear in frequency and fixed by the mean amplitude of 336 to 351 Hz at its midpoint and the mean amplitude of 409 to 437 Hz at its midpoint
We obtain 0.20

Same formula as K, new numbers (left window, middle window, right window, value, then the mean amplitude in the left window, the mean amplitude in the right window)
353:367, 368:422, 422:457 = -0.032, 4.78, 5.28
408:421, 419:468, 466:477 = 0.012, 5.21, 5.52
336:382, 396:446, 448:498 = 0.009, 5.05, 5.47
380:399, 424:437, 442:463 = 0.017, 5.31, 5.33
